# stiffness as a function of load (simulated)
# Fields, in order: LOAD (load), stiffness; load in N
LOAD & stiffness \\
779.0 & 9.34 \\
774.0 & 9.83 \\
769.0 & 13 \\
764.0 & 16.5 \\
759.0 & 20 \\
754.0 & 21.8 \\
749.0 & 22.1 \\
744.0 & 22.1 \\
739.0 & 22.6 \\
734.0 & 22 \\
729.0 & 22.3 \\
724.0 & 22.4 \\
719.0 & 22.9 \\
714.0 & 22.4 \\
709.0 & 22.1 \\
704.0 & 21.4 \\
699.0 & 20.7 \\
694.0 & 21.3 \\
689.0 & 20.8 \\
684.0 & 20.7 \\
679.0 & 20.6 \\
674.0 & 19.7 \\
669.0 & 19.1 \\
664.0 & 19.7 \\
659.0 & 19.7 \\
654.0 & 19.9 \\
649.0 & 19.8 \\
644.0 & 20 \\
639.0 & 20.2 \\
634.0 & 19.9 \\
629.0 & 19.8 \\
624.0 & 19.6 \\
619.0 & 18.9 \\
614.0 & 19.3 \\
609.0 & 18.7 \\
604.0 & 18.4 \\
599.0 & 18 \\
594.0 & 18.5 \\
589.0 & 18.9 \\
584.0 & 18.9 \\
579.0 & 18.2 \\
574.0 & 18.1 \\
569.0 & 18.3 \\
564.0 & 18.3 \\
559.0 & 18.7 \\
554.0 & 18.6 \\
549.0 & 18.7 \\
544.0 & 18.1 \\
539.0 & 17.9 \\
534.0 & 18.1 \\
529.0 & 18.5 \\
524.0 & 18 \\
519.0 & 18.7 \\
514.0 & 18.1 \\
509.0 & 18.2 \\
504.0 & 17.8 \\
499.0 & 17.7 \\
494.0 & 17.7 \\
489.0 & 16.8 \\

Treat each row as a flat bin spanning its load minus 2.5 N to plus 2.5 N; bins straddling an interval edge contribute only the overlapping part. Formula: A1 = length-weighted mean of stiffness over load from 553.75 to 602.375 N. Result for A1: 18.4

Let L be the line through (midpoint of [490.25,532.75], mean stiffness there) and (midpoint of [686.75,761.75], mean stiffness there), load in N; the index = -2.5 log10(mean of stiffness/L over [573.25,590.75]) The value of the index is 0.04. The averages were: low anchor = 18.1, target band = 18.6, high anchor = 21.8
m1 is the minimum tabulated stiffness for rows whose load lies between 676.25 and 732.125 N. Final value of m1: 20.6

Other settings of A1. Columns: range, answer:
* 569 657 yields 19.1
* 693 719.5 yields 21.7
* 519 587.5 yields 18.4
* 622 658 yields 19.9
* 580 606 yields 18.5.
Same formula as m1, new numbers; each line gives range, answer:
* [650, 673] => 19.1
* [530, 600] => 17.9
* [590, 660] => 18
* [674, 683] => 19.7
